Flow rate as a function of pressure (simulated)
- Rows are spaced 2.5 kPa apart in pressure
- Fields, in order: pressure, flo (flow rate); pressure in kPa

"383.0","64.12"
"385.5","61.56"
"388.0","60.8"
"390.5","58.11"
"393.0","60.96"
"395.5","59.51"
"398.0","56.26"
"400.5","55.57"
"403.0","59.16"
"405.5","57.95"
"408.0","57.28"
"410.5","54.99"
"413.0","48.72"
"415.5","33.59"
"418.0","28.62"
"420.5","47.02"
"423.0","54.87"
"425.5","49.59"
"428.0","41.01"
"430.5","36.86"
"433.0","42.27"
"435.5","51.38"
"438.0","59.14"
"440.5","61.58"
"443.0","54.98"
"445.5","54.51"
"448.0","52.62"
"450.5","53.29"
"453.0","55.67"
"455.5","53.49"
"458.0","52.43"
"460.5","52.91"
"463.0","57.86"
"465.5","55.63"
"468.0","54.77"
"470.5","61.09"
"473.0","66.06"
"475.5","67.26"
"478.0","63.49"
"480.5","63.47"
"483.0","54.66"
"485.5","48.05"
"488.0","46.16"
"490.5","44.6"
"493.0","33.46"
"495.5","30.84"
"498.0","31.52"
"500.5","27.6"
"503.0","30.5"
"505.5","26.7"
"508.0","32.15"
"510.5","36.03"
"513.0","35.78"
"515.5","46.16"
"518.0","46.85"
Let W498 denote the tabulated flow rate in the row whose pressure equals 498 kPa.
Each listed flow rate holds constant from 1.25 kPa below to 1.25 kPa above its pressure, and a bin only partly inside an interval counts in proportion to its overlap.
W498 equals 31.52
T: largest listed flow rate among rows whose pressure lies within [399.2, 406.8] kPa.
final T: 59.16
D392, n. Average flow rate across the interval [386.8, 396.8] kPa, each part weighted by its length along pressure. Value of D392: 59.8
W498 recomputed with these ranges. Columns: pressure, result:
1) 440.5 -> 61.58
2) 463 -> 57.86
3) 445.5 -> 54.51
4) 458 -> 52.43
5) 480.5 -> 63.47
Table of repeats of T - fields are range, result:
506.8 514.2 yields 36.03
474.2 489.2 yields 67.26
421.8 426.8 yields 54.87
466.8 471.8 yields 61.09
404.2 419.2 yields 57.95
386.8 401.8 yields 60.96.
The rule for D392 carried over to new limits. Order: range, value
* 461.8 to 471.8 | 57.4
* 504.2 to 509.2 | 29.4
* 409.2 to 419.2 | 41.6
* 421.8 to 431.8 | 45.5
